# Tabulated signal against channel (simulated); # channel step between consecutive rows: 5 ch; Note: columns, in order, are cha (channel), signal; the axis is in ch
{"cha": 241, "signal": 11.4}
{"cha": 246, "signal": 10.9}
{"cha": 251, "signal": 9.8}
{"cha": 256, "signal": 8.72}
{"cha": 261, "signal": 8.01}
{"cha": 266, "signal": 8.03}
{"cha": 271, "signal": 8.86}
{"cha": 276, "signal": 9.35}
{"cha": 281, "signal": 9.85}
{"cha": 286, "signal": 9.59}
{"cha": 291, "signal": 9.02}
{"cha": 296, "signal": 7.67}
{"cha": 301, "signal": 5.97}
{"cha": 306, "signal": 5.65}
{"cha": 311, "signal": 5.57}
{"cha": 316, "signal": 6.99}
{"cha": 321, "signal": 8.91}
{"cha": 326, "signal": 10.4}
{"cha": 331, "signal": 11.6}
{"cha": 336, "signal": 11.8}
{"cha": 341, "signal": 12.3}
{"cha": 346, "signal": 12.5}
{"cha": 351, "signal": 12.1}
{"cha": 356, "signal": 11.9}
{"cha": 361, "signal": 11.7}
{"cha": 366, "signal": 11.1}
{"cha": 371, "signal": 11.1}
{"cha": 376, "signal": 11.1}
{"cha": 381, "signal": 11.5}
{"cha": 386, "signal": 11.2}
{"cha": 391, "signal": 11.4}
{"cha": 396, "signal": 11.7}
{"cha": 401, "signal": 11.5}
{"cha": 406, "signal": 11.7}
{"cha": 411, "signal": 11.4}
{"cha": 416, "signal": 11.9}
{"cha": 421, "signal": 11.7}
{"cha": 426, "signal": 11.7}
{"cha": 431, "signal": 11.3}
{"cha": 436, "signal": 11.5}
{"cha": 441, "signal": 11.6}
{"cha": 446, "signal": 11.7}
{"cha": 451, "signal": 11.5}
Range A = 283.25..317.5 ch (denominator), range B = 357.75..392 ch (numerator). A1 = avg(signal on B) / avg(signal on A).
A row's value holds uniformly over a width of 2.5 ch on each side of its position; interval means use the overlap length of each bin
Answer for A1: 1.56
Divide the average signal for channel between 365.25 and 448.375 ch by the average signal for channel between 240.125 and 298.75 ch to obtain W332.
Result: 1.25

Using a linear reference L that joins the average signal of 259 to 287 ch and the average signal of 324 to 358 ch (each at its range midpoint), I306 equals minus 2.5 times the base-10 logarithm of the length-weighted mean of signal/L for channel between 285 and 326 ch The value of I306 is 0.34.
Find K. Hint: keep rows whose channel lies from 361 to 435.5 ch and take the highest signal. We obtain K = 11.9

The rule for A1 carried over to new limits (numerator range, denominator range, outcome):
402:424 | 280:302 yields 1.37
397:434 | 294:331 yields 1.53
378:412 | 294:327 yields 1.60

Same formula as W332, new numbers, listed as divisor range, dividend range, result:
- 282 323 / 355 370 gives 1.53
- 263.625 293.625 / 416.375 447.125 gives 1.27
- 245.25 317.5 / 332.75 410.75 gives 1.42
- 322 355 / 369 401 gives 0.97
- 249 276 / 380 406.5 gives 1.32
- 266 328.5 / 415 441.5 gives 1.42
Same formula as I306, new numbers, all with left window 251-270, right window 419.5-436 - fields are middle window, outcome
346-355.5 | -0.197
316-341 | -0.076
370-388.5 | -0.057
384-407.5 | -0.051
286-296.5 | 0.035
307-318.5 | 0.459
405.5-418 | -0.038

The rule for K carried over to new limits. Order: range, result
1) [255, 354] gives 12.5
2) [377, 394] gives 11.5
